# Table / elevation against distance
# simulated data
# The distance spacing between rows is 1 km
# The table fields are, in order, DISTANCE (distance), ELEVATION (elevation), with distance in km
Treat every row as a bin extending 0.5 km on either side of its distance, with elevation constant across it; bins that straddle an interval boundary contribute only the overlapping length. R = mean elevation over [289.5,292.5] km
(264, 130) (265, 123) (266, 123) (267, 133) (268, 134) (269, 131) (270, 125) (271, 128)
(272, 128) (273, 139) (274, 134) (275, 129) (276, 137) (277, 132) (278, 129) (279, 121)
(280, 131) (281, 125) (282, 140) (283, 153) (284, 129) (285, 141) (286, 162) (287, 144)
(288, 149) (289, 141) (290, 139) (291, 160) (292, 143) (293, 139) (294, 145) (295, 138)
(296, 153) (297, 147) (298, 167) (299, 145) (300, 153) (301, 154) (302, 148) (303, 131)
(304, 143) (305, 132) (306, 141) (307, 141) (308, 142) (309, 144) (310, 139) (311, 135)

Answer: 147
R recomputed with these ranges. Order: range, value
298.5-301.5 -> 151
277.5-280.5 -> 127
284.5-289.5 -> 147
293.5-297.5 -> 146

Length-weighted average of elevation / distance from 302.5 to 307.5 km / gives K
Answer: 138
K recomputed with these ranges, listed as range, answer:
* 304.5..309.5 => 140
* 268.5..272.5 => 128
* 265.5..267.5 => 128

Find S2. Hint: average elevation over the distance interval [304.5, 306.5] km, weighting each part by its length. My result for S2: 136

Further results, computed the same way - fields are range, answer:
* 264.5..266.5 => 123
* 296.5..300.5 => 153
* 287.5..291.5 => 147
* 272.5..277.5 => 134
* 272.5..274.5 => 136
